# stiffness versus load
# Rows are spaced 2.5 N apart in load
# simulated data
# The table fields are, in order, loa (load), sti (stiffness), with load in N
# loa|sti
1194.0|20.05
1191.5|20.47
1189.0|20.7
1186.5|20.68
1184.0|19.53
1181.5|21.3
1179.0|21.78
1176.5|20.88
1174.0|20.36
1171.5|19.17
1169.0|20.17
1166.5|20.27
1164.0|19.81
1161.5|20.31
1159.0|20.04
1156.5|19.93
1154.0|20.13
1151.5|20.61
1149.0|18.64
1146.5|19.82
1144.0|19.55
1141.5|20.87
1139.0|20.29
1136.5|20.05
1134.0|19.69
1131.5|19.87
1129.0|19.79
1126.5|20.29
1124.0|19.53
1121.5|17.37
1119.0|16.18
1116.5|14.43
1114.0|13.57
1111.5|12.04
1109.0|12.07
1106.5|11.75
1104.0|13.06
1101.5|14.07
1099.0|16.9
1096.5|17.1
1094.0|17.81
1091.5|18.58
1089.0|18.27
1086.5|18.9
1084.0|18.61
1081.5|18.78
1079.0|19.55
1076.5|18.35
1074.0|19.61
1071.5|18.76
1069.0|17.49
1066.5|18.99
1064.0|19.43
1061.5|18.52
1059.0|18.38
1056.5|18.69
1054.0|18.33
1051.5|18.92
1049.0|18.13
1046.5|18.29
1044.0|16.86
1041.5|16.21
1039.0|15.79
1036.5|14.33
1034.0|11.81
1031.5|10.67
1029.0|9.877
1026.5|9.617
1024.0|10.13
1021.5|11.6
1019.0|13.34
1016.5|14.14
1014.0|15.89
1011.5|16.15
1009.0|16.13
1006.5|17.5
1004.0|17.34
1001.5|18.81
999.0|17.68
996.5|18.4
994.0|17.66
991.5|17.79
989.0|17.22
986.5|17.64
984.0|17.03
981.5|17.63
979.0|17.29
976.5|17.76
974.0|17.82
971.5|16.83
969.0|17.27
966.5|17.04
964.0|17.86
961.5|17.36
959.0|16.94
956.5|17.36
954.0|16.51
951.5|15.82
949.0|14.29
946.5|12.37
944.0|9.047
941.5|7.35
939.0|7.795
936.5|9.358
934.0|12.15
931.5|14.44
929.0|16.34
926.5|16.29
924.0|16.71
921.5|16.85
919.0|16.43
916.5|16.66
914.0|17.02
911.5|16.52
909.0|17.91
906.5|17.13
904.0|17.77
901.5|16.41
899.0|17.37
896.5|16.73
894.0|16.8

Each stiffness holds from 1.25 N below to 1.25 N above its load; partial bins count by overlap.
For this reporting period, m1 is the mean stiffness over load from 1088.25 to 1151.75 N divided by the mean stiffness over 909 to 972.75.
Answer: 1.16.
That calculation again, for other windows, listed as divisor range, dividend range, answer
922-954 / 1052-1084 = 1.45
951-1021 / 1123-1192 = 1.19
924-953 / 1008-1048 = 1.10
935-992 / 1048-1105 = 1.18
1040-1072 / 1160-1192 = 1.12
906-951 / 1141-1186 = 1.43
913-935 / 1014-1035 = 0.73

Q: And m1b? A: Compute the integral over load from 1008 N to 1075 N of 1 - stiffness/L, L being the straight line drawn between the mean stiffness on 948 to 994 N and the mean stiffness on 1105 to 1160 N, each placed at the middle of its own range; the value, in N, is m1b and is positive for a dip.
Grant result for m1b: 6.68 N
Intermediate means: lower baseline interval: 17.1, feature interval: 15.8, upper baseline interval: 18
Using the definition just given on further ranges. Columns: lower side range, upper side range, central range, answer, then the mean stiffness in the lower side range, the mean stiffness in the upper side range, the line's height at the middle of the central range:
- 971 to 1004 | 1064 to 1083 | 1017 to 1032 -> 5.9 N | 17.7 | 18.8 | 18.2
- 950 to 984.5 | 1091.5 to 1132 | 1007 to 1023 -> 2.1 N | 17.2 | 16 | 16.8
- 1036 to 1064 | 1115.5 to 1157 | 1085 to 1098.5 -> 0.3 N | 17.7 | 19.3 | 18.4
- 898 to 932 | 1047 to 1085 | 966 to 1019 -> 1.9 N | 16.7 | 18.7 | 17.7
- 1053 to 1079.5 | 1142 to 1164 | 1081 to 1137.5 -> 7.2 N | 18.7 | 19.9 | 19.3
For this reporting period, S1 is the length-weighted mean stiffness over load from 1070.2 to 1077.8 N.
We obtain 18.9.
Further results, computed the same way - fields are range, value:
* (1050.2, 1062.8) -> 18.6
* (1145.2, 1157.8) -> 19.8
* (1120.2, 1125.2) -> 18.4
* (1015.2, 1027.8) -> 11.8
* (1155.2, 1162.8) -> 20.1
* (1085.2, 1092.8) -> 18.6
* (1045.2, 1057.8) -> 18.5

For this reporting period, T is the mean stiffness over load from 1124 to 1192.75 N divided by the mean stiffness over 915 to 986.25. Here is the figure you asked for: 1.32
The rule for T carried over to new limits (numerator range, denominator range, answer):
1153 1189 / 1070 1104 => 1.13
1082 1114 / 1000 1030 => 1.10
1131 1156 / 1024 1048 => 1.47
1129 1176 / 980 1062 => 1.25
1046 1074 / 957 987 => 1.07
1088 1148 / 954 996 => 0.99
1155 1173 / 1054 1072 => 1.07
